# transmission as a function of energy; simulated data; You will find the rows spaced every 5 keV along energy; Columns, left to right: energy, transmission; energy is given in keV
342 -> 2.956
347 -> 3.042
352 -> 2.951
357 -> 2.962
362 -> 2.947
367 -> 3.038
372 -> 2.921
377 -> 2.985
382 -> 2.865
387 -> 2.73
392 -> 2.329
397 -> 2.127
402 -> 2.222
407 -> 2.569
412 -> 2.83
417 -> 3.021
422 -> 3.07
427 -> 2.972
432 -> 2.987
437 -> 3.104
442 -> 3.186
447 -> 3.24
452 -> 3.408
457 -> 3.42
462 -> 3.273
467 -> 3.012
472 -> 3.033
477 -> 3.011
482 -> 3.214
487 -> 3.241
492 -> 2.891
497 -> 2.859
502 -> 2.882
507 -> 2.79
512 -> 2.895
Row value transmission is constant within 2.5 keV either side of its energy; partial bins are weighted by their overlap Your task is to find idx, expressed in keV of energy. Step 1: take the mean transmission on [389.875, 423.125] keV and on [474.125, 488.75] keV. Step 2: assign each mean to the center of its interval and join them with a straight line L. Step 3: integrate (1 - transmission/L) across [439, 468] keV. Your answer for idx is -3.3 keV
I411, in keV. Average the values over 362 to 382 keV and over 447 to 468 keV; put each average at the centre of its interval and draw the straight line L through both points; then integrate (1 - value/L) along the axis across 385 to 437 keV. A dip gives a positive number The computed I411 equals 6.9 keV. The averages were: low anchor 2.96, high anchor 3.29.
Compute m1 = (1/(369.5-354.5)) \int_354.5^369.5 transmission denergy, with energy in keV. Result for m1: 2.98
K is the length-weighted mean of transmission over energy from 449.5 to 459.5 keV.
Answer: 3.41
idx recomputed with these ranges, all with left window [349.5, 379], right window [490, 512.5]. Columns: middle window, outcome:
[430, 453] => -2.12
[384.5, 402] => 3.41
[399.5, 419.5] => 1.85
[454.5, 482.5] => -2.63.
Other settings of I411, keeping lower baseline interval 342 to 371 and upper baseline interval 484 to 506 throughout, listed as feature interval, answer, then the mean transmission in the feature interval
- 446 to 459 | -1.75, 3.37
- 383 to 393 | 1.23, 2.61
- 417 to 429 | -0.21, 3.02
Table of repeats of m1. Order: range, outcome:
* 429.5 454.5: 3.19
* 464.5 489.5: 3.1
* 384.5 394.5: 2.53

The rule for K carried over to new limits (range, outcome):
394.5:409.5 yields 2.31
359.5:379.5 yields 2.97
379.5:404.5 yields 2.45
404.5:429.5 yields 2.89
